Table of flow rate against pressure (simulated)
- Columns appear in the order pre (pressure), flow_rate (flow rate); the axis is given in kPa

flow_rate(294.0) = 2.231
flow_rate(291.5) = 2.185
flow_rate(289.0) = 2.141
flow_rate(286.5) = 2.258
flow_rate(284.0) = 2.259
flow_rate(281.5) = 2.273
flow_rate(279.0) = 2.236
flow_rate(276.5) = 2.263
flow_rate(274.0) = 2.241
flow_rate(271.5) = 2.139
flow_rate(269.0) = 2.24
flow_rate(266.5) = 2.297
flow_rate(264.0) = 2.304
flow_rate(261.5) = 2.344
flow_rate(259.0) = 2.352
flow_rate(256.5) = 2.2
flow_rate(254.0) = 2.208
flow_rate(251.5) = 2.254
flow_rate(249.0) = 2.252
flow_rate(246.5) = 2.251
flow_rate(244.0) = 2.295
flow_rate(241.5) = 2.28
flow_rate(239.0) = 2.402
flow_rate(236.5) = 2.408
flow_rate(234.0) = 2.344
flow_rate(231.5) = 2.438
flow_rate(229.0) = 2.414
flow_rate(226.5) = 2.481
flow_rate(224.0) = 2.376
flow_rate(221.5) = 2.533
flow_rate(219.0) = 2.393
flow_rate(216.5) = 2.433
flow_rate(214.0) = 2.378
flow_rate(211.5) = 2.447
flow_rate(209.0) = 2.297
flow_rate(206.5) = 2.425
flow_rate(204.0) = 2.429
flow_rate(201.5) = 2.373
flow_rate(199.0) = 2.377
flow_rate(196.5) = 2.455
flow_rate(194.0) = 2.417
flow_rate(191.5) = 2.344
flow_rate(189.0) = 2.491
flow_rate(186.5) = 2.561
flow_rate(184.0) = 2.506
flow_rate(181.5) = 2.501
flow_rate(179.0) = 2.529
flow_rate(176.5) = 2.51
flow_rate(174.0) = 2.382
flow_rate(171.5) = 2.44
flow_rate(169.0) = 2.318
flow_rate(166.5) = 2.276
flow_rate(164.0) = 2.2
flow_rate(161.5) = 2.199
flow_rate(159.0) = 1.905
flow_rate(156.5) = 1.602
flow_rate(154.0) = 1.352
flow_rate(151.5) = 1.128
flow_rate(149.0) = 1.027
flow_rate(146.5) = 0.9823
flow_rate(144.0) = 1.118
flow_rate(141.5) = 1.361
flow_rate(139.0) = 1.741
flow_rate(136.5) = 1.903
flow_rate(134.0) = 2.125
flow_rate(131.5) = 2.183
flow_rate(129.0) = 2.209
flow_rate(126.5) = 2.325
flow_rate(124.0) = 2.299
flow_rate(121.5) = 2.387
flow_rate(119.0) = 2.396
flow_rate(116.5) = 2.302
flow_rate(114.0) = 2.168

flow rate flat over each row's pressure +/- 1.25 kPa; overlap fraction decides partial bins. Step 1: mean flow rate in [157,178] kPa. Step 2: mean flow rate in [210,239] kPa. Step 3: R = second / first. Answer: 1.07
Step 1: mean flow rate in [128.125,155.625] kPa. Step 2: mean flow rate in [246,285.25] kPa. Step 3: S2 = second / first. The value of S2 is 1.5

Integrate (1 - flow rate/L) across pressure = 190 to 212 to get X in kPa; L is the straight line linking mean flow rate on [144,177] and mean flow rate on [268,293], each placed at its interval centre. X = -4.9 kPa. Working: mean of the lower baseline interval 1.83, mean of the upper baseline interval 2.22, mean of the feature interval 2.4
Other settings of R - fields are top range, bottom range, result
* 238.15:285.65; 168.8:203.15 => 0.93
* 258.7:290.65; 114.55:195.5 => 1.09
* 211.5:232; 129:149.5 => 1.51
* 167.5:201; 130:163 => 1.53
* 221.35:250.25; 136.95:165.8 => 1.54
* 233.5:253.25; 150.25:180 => 1.12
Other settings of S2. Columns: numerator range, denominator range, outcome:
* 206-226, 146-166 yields 1.51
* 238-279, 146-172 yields 1.28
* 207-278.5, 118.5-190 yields 1.15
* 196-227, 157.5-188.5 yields 1.02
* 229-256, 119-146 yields 1.18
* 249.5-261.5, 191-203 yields 0.94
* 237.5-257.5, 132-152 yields 1.55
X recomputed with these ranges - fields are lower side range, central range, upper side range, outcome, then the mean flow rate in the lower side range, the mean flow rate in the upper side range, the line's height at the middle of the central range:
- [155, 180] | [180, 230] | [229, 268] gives -3.70 kPa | 2.22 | 2.31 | 2.26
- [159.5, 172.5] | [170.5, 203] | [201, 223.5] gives -1.73 kPa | 2.26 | 2.41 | 2.33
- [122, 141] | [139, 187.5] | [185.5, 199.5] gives 7.61 kPa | 2.09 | 2.44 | 2.27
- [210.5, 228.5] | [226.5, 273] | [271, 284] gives 0.52 kPa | 2.43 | 2.24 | 2.33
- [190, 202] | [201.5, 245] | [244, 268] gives -1.07 kPa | 2.4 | 2.27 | 2.34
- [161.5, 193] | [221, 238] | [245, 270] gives -0.75 kPa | 2.41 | 2.27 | 2.32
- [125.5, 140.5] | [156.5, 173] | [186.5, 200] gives 0.60 kPa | 2.06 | 2.43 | 2.26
